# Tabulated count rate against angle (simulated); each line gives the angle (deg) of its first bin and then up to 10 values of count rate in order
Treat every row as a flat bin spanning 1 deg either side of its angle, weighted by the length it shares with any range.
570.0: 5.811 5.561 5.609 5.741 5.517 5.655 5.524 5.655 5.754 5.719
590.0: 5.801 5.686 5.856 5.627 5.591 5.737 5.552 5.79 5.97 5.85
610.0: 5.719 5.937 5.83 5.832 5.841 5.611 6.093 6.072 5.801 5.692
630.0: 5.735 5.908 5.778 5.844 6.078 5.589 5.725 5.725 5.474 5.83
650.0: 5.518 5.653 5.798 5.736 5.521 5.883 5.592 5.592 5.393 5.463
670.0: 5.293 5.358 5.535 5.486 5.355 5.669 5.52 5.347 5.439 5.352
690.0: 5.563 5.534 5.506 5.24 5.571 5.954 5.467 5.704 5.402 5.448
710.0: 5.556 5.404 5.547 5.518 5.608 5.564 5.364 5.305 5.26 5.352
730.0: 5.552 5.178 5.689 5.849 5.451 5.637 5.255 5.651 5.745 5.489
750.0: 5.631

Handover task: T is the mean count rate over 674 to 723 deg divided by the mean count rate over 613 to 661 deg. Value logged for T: 0.95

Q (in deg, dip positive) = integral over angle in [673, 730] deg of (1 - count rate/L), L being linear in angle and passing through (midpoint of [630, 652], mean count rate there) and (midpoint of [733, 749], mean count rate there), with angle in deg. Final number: 1.7 deg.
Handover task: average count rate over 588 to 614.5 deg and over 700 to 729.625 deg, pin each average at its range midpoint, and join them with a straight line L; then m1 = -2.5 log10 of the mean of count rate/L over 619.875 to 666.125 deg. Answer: -0.02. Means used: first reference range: 5.76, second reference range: 5.48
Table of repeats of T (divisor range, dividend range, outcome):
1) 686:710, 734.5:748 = 1.01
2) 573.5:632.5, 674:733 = 0.95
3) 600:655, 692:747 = 0.95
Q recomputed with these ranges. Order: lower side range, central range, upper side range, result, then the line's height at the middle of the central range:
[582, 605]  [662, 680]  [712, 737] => 0.4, 5.57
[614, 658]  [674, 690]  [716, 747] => 0.5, 5.64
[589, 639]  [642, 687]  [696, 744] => 0.8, 5.66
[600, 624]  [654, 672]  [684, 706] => 0.2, 5.64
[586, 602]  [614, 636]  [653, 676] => -0.8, 5.64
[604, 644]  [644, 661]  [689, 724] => 0.1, 5.73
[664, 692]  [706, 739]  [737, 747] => 0.3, 5.52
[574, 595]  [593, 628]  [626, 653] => -0.6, 5.71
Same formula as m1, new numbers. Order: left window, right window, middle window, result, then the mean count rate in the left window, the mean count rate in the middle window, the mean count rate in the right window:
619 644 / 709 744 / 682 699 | 0.03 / 5.82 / 5.45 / 5.48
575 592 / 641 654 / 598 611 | -0.02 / 5.67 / 5.76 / 5.67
